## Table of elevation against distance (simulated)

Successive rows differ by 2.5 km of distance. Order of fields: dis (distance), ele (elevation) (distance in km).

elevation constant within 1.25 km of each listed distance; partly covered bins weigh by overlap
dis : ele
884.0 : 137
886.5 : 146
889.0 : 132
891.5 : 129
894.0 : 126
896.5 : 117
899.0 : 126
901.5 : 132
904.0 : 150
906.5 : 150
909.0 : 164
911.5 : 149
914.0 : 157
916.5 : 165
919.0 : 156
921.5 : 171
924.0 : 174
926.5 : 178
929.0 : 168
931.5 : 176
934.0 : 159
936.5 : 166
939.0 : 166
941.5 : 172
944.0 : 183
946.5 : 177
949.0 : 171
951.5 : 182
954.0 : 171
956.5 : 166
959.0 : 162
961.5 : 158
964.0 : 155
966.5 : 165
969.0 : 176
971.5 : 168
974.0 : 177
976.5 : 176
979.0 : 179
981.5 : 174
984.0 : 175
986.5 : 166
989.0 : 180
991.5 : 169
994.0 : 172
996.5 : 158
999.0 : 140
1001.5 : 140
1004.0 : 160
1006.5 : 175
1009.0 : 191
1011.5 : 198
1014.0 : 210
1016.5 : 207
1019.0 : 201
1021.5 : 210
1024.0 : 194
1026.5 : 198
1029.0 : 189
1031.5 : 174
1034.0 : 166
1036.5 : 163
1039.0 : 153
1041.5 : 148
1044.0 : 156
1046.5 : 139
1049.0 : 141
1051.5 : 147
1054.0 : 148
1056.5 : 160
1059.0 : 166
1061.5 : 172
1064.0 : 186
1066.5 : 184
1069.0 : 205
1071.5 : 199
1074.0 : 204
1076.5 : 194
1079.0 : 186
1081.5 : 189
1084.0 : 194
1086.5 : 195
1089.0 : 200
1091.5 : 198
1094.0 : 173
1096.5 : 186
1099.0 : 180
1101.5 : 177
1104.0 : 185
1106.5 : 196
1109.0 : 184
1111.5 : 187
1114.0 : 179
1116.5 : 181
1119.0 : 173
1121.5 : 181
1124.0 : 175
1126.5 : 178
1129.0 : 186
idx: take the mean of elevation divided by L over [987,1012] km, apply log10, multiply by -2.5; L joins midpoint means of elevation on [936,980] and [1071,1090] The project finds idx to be 0.07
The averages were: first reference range 171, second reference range 195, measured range 167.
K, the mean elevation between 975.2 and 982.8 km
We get 176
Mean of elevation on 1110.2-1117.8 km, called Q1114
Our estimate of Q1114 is 182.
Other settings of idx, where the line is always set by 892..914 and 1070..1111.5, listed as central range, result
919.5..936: -0.16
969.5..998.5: -0.07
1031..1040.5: 0.08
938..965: -0.11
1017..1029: -0.16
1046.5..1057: 0.22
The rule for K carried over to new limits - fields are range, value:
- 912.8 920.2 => 159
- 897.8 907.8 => 140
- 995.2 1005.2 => 150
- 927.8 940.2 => 167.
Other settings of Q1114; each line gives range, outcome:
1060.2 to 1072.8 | 189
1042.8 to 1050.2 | 145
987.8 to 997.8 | 170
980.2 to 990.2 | 174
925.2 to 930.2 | 173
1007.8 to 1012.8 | 195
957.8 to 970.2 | 163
